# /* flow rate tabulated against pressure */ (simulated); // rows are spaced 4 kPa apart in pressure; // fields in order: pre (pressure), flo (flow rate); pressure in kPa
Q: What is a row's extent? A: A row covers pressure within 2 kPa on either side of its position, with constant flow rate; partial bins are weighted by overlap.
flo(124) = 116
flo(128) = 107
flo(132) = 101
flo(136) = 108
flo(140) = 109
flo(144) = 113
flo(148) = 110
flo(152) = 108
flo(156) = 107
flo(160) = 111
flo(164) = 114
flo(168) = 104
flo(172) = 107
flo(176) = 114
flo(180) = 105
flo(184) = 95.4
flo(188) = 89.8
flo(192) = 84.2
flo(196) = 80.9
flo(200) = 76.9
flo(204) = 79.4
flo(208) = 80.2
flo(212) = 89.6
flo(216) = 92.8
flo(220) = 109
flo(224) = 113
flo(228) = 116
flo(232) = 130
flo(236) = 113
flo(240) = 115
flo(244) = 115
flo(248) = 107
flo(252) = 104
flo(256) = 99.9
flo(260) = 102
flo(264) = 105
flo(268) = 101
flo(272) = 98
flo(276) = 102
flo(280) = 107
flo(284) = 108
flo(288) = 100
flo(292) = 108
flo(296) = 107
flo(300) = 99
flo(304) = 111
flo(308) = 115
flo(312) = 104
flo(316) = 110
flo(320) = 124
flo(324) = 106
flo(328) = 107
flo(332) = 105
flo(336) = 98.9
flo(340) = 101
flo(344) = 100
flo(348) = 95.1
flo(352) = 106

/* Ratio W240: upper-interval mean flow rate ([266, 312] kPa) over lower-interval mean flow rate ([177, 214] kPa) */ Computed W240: 1.2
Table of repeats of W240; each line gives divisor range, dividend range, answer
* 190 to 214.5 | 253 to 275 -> 1.23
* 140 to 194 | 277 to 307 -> 1.01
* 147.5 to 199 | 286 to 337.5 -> 1.06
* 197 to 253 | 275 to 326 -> 1.05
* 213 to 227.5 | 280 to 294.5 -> 1.01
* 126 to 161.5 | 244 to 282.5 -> 0.96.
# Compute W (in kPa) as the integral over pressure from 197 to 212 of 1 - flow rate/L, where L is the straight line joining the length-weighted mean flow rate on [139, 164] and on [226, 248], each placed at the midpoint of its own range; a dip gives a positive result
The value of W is 4.4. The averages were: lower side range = 110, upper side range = 117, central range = 80.4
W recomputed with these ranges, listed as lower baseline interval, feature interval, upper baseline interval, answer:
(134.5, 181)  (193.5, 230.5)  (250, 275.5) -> 4.1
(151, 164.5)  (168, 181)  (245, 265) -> 0.1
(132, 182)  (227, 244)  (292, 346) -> -1.6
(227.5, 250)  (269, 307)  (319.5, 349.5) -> 1.8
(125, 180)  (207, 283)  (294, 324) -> 2.6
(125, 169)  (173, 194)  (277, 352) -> 1.9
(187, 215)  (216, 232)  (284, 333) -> -4.3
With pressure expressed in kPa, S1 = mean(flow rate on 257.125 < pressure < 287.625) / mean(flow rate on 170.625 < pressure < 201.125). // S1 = 1.09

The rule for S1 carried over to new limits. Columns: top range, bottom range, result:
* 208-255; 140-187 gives 1.00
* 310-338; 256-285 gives 1.05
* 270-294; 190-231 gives 1.12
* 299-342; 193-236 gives 1.11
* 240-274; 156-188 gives 0.99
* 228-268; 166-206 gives 1.17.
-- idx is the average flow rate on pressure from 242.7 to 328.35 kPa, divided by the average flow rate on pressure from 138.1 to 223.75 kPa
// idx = 1.1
